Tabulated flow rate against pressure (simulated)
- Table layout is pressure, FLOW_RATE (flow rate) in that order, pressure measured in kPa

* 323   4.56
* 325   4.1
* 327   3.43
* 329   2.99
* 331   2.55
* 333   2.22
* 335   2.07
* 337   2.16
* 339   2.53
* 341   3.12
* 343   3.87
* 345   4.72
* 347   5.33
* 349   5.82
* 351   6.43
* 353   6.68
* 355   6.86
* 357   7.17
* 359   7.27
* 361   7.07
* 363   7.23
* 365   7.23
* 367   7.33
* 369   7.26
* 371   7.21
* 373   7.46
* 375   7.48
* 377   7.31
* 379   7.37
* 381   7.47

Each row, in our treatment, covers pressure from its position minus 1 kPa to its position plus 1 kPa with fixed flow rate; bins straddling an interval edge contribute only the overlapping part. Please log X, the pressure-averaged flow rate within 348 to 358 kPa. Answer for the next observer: 6.59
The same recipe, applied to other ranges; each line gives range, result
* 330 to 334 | 2.38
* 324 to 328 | 3.76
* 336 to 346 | 3.28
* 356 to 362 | 7.17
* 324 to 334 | 3.06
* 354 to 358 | 7.02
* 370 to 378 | 7.36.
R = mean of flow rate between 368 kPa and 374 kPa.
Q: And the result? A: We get 7.31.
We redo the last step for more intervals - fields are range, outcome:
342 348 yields 4.64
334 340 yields 2.25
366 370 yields 7.29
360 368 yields 7.21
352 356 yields 6.77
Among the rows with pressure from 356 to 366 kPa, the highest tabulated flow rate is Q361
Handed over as 7.27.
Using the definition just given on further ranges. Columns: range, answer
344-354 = 6.68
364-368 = 7.33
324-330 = 4.1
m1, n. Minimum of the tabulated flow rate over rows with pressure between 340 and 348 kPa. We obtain 3.12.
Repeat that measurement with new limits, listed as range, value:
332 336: 2.07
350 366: 6.43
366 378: 7.21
